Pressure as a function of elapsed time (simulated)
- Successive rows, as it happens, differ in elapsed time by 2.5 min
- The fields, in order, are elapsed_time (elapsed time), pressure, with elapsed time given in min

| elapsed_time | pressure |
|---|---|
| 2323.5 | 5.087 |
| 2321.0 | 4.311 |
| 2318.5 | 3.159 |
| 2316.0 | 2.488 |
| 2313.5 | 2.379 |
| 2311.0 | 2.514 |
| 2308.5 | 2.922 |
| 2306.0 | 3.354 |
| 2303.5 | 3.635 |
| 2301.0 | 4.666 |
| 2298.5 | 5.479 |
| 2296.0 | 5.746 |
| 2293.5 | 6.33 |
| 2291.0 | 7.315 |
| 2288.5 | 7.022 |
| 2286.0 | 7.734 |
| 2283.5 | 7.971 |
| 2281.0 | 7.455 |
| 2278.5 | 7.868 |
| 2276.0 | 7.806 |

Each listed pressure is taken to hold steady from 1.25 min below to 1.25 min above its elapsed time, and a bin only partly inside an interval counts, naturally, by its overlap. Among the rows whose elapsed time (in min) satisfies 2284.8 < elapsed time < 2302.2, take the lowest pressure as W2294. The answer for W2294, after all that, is 4.666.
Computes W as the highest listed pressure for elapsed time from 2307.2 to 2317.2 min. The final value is 2.922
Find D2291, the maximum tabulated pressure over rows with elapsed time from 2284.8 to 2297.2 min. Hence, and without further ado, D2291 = 7.734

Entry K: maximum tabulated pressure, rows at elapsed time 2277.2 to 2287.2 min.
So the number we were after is 7.971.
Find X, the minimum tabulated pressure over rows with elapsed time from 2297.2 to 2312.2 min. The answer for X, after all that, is 2.514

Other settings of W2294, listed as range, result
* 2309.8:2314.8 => 2.379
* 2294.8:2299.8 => 5.479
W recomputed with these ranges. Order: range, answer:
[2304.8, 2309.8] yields 3.354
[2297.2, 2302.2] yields 5.479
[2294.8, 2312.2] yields 5.746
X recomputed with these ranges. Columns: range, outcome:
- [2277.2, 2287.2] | 7.455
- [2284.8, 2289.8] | 7.022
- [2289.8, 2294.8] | 6.33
